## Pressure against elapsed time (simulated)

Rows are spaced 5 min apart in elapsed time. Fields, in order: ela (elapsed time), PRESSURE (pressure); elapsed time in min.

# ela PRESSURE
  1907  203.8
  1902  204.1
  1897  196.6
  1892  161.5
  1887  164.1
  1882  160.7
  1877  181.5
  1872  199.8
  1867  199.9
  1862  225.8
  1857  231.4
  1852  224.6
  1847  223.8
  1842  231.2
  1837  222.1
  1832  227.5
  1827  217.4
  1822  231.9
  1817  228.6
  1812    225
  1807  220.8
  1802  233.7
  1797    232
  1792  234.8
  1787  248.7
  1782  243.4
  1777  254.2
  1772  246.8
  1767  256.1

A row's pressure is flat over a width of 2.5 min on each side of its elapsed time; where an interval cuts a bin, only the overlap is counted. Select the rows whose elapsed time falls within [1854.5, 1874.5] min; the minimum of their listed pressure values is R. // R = 199.8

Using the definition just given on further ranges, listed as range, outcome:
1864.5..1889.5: 160.7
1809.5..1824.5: 225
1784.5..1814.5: 220.8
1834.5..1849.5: 222.1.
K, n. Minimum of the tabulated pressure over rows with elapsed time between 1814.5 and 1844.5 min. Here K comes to 217.4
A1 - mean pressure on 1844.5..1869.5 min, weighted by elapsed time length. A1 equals 221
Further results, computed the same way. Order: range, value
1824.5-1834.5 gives 222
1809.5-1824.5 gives 228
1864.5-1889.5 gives 181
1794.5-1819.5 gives 228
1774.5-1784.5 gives 249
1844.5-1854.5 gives 224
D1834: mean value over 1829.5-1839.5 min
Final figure 225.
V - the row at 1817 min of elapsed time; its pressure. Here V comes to 228.6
